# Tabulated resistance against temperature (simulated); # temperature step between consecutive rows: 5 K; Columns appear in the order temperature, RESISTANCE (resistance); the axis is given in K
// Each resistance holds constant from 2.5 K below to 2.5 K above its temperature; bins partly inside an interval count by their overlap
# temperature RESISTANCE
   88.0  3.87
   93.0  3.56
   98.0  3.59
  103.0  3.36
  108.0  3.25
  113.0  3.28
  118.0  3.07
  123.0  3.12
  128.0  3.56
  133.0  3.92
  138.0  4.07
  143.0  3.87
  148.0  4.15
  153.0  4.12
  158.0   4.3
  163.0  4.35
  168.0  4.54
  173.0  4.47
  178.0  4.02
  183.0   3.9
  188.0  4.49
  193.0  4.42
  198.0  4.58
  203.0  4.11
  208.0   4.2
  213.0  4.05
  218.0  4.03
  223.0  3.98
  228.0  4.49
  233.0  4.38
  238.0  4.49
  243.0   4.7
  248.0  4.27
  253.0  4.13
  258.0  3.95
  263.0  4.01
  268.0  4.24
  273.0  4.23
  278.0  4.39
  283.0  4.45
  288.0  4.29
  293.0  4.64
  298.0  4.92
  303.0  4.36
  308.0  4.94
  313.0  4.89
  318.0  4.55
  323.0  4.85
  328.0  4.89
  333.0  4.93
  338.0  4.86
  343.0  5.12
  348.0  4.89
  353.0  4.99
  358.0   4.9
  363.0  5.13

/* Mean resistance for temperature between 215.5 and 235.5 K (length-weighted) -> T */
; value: 4.22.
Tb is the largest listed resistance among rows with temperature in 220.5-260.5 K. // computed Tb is 4.7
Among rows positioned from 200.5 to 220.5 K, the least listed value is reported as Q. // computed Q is 4.03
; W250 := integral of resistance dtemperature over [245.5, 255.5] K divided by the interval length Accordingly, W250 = 4.2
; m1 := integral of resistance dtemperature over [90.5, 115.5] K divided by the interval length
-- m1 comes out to 3.41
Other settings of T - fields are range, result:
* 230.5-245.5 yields 4.52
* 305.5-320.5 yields 4.79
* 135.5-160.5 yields 4.1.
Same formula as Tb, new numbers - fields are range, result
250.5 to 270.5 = 4.24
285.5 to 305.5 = 4.92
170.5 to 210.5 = 4.58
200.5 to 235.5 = 4.49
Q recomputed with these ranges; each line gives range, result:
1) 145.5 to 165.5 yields 4.12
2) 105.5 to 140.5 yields 3.07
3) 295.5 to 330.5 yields 4.36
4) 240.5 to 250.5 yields 4.27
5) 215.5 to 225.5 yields 3.98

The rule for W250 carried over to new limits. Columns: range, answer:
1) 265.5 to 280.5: 4.29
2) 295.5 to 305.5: 4.64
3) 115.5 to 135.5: 3.42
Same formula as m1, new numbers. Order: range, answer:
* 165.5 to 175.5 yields 4.5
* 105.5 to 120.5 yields 3.2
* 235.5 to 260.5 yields 4.31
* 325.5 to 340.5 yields 4.89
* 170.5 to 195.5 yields 4.26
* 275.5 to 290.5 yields 4.38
